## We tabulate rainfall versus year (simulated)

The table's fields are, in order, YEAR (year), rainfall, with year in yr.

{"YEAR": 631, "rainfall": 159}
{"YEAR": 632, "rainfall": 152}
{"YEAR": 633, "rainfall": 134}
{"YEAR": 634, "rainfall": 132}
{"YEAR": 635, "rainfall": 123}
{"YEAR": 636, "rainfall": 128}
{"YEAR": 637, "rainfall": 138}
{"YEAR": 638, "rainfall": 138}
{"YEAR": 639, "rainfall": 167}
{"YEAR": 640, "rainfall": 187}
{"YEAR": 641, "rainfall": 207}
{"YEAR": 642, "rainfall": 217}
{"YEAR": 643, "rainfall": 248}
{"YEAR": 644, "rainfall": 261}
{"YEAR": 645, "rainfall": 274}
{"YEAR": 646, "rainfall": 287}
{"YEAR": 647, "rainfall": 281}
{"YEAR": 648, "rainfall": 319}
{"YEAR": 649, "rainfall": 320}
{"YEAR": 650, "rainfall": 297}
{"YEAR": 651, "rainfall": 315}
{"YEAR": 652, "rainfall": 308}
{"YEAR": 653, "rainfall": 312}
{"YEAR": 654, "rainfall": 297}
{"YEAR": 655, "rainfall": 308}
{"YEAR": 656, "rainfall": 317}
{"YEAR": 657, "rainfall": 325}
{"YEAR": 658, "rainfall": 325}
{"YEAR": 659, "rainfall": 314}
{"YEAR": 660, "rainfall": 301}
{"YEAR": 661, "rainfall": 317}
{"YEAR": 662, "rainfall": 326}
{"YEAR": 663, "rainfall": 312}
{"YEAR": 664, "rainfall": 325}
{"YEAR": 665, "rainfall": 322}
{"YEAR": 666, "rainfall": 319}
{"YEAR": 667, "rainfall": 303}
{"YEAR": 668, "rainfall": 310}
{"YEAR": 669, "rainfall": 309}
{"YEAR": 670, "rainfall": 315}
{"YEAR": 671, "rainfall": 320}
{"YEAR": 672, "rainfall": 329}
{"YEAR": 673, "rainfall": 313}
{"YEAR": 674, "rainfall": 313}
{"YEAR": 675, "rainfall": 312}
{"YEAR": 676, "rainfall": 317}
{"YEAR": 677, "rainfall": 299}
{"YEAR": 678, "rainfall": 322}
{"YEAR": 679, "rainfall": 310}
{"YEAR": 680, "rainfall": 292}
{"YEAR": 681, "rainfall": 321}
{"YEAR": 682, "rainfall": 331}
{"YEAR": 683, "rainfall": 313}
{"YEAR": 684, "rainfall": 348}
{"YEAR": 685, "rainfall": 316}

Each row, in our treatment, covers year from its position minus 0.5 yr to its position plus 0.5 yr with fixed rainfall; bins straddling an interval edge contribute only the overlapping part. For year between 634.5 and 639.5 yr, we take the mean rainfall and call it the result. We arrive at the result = 139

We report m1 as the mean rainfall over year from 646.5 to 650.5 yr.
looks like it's 304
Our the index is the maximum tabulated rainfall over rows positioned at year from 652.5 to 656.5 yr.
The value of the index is 317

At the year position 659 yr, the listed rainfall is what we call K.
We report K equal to 314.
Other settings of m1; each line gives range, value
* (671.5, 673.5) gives 321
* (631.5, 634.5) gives 139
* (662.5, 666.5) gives 320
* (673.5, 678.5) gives 313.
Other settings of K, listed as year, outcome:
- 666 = 319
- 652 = 308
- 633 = 134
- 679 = 310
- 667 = 303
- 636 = 128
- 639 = 167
